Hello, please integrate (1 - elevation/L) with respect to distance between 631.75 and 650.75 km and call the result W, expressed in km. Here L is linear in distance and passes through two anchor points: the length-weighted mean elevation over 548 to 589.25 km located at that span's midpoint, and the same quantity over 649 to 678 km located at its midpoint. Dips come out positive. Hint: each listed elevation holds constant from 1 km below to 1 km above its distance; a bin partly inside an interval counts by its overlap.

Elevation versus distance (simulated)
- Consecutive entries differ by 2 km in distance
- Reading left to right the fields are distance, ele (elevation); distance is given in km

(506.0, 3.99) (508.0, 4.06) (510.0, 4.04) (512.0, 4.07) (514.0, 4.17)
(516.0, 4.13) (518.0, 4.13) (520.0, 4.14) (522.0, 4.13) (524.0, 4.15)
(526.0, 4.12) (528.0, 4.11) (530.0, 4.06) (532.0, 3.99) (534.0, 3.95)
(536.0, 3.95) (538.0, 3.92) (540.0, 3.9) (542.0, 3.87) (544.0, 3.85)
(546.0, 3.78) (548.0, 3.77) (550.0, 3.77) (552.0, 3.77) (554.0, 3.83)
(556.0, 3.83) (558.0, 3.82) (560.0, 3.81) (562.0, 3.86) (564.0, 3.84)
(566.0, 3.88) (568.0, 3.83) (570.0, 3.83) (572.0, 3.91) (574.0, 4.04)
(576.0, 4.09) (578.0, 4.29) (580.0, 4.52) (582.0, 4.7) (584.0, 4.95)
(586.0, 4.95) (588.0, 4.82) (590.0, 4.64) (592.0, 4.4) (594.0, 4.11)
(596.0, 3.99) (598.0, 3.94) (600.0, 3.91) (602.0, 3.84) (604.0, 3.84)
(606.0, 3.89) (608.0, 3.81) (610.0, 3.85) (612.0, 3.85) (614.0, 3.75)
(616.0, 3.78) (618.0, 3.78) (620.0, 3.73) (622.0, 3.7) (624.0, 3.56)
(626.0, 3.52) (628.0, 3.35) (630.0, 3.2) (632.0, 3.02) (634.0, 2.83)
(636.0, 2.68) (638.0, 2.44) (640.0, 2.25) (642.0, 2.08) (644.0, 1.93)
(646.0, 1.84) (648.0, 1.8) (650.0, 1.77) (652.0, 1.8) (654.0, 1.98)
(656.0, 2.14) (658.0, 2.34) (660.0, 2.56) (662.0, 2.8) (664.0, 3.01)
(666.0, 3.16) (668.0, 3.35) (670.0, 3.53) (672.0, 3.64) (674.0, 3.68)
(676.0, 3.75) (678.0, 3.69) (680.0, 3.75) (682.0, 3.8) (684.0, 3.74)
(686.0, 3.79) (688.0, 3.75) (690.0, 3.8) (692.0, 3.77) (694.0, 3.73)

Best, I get 5.5 km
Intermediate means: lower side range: 4.11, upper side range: 2.85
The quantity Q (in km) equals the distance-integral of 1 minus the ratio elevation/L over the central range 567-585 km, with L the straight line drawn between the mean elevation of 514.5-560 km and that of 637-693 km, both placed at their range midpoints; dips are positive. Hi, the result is -3.0 km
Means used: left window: 3.95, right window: 2.93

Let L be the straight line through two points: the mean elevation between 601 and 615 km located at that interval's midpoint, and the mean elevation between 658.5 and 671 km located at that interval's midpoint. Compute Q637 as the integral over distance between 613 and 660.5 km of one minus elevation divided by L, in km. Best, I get 9.9 km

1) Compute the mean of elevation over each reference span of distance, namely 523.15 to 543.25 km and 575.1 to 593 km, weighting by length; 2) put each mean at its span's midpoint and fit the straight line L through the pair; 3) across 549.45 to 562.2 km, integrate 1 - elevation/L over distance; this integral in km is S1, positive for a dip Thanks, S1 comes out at 1.4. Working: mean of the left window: 4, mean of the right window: 4.6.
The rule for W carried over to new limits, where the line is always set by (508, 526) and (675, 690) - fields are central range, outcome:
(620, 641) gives 4.3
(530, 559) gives 1.4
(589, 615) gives -0.4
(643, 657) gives 7.1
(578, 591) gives -2.5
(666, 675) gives 0.7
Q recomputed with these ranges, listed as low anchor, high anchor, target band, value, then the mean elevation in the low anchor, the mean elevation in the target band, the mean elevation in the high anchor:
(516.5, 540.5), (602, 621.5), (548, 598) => -2.8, 4.05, 4.13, 3.81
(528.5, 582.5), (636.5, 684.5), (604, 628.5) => -3.4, 3.94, 3.73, 2.77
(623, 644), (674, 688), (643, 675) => 7.5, 2.85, 2.58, 3.75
